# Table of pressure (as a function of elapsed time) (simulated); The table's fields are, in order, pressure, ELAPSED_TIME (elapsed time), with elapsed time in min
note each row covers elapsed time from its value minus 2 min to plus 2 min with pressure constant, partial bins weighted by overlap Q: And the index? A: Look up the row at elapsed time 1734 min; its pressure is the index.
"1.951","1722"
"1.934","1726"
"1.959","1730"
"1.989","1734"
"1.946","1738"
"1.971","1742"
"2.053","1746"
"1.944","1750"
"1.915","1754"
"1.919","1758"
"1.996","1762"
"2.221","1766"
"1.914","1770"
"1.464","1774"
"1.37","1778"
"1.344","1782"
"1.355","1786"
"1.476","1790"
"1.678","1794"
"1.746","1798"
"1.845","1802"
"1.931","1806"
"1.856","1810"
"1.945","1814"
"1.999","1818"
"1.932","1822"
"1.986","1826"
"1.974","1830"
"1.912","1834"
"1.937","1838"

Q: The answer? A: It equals 1.989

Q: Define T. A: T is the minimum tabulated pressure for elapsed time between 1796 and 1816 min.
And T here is 1.746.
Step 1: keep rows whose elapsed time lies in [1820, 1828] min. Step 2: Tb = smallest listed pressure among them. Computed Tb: 1.932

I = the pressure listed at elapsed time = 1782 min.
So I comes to 1.344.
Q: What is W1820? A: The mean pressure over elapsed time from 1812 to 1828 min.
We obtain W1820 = 1.97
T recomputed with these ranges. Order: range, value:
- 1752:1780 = 1.37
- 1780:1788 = 1.344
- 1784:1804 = 1.355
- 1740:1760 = 1.915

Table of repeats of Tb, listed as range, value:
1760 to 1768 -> 1.996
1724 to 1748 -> 1.934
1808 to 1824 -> 1.856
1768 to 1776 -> 1.464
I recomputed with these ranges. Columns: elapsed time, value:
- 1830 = 1.974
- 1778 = 1.37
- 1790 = 1.476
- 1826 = 1.986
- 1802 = 1.845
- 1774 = 1.464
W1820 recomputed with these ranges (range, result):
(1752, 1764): 1.94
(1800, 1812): 1.88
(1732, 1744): 1.97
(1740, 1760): 1.96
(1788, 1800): 1.63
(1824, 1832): 1.98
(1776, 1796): 1.44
